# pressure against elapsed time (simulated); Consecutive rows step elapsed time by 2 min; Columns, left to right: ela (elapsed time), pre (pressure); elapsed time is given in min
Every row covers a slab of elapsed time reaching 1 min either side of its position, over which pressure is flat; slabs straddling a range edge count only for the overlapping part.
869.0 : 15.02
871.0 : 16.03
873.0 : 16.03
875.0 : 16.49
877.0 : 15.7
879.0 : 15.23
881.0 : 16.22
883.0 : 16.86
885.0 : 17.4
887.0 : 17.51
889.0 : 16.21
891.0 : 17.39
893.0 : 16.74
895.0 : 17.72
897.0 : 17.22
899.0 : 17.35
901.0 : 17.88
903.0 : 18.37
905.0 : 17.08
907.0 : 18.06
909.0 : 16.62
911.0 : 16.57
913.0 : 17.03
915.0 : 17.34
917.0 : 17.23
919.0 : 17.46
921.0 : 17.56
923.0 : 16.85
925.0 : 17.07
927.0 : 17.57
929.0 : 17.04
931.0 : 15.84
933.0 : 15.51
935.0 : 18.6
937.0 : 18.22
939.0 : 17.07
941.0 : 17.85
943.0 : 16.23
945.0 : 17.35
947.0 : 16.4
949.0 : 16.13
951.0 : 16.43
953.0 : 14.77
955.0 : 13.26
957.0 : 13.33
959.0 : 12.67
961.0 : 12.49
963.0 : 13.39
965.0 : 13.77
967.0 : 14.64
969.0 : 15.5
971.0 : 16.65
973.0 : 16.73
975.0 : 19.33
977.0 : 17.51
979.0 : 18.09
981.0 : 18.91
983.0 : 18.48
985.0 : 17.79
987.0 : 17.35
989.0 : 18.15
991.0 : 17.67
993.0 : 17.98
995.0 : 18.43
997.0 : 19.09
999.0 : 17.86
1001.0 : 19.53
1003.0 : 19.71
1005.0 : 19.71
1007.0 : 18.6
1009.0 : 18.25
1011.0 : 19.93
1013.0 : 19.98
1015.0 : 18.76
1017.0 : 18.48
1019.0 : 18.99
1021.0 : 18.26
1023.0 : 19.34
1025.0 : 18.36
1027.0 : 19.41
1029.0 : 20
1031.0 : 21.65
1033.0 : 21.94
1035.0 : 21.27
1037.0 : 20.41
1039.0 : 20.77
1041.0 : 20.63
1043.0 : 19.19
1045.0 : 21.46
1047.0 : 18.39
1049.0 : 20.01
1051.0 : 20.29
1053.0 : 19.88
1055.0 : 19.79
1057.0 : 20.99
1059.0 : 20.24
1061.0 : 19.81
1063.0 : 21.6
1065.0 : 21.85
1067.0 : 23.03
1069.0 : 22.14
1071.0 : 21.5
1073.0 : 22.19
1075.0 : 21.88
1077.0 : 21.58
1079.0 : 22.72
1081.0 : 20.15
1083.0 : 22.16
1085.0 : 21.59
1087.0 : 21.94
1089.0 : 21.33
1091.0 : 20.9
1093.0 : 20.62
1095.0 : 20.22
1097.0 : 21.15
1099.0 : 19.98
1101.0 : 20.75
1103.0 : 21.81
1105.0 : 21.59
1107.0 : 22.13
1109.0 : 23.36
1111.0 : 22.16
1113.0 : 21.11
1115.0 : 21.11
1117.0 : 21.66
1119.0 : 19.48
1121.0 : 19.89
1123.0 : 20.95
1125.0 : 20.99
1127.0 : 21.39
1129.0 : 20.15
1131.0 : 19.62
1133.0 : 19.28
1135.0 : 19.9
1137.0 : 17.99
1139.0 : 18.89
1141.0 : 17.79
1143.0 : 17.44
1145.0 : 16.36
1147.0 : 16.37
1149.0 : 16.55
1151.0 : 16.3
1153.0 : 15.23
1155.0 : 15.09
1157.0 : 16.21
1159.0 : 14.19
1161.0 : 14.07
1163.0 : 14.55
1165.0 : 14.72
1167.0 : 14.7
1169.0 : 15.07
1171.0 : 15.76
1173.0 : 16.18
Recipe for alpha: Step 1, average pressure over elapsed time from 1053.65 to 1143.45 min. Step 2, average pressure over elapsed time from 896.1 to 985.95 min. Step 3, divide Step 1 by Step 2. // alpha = 1.26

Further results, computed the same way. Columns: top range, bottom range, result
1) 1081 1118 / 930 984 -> 1.33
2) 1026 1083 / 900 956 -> 1.24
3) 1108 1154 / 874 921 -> 1.13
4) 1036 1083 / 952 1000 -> 1.27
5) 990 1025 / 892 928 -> 1.09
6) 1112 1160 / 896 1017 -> 1.08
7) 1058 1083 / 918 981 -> 1.33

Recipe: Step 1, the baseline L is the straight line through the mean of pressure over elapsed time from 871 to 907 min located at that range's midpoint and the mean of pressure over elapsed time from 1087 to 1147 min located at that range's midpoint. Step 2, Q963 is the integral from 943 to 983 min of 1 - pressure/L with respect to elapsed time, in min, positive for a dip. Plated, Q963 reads 5.1 min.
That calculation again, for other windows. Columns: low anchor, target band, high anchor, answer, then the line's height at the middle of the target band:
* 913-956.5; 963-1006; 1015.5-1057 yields 1.6 min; 18.3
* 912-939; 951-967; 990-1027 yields 3.8 min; 17.8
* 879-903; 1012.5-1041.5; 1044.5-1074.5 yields 0.4 min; 20.2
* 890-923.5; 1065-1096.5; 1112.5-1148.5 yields -4.4 min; 18.9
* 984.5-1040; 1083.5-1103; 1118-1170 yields -3.1 min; 18.1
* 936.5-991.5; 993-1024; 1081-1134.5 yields -2.2 min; 17.7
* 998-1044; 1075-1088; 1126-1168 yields -2.4 min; 18.4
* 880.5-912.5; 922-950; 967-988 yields 0.6 min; 17.3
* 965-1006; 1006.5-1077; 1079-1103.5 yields -2.5 min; 19.6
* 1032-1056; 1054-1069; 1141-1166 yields -1.2 min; 19.6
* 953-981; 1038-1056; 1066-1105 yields -0.6 min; 19.5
